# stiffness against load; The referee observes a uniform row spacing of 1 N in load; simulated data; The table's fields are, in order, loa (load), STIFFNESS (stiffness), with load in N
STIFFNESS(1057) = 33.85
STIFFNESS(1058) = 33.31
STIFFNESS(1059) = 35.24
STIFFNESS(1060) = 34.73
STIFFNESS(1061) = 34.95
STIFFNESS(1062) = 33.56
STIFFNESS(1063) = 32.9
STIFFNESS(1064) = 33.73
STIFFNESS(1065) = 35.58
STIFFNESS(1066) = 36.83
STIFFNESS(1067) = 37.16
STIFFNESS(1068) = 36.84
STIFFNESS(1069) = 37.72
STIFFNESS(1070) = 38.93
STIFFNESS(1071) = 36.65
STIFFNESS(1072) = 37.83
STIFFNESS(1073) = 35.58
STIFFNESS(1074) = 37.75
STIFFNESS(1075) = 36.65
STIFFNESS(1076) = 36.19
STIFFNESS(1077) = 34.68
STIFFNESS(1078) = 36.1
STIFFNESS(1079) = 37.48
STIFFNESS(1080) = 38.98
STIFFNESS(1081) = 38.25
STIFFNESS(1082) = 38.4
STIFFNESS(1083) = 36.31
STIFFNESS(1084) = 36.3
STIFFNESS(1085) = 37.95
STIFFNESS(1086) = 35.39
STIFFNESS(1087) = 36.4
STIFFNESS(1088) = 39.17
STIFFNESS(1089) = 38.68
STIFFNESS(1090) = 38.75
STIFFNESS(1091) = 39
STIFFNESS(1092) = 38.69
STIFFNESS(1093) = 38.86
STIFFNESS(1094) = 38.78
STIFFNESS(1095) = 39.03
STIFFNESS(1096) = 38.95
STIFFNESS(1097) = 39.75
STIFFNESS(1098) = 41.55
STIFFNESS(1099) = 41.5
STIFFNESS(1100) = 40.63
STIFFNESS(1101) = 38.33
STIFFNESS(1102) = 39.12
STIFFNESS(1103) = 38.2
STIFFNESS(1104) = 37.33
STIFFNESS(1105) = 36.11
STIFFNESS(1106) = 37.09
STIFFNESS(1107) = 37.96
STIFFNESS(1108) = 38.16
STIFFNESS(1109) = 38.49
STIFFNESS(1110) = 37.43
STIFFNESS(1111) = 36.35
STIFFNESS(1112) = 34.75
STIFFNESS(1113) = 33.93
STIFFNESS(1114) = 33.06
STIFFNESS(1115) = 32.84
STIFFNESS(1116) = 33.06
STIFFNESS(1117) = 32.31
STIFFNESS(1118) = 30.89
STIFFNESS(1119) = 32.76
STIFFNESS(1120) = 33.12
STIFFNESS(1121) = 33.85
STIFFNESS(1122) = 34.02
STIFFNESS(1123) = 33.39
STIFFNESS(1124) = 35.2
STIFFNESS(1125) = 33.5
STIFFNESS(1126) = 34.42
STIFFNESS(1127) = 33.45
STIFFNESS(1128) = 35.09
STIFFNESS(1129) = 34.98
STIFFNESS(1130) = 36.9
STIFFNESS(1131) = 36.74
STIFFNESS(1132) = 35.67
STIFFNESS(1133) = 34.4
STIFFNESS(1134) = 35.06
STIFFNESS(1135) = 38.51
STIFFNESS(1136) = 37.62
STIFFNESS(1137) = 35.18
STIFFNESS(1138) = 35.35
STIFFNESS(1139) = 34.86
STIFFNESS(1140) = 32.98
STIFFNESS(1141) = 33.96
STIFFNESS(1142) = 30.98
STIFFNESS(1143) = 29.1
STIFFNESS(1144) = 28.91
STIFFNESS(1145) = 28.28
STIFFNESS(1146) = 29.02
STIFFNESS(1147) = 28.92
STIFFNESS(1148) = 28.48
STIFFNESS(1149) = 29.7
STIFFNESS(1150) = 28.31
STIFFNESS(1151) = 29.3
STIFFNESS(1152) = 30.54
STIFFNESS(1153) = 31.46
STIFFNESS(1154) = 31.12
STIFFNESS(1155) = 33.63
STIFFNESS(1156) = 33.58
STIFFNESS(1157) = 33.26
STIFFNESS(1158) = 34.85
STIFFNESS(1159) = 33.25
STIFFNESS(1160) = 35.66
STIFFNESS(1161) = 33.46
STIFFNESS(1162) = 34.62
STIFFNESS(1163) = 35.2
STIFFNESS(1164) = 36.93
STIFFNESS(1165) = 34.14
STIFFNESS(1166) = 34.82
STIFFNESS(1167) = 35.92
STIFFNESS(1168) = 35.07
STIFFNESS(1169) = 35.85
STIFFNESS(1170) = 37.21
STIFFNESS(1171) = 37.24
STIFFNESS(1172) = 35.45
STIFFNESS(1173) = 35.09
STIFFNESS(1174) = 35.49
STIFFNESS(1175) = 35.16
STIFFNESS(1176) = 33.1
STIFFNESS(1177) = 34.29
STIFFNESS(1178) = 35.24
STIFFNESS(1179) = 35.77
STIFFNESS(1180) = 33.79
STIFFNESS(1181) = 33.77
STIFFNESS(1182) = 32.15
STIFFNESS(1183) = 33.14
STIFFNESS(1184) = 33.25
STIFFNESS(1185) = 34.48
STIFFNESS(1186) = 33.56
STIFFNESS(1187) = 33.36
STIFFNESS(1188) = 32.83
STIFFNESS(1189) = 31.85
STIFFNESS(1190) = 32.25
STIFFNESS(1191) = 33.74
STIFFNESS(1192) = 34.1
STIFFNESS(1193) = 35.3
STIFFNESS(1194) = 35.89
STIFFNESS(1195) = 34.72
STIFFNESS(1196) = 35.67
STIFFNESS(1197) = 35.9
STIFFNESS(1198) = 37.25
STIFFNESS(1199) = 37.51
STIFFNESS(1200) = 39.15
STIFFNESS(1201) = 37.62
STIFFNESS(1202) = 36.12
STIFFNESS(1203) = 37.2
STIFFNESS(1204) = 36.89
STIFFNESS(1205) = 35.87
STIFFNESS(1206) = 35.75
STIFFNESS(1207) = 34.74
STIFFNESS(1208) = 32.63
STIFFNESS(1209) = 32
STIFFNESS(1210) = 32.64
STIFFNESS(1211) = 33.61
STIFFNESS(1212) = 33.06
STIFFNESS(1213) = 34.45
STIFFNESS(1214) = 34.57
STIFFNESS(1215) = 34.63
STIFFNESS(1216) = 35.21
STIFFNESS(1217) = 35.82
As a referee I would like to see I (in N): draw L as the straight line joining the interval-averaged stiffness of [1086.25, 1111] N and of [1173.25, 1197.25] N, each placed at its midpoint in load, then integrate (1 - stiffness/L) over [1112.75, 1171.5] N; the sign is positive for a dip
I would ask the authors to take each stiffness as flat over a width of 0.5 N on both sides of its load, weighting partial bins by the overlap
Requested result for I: 4.6 N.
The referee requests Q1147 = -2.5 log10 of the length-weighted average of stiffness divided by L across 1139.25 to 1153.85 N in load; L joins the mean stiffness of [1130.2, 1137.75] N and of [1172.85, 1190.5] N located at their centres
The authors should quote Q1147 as 0.18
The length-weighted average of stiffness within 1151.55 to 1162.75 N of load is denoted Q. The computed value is 33.3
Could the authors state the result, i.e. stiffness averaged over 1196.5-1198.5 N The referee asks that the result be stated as 36.6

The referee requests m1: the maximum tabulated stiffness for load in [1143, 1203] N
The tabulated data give 39.15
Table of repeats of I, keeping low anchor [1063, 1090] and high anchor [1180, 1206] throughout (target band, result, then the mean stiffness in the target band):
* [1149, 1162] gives 1.2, 32.4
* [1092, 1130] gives 0.2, 36.2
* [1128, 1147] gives 1.2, 33.7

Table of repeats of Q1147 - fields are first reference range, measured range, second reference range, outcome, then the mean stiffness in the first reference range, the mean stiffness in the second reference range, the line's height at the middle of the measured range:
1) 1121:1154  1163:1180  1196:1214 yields -0.04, 32.9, 35.4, 34.2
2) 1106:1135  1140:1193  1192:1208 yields 0.08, 34.8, 36.2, 35.6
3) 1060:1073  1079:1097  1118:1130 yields -0.09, 36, 34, 35.2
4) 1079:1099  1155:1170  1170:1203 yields 0.03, 38.4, 34.9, 35.8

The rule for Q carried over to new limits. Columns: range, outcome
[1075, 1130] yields 36.6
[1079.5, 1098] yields 38.3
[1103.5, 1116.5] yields 35.9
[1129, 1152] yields 32.7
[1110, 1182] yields 33.7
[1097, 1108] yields 38.8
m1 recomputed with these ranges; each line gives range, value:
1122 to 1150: 38.51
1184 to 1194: 35.89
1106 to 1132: 38.49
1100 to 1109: 40.63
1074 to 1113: 41.55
